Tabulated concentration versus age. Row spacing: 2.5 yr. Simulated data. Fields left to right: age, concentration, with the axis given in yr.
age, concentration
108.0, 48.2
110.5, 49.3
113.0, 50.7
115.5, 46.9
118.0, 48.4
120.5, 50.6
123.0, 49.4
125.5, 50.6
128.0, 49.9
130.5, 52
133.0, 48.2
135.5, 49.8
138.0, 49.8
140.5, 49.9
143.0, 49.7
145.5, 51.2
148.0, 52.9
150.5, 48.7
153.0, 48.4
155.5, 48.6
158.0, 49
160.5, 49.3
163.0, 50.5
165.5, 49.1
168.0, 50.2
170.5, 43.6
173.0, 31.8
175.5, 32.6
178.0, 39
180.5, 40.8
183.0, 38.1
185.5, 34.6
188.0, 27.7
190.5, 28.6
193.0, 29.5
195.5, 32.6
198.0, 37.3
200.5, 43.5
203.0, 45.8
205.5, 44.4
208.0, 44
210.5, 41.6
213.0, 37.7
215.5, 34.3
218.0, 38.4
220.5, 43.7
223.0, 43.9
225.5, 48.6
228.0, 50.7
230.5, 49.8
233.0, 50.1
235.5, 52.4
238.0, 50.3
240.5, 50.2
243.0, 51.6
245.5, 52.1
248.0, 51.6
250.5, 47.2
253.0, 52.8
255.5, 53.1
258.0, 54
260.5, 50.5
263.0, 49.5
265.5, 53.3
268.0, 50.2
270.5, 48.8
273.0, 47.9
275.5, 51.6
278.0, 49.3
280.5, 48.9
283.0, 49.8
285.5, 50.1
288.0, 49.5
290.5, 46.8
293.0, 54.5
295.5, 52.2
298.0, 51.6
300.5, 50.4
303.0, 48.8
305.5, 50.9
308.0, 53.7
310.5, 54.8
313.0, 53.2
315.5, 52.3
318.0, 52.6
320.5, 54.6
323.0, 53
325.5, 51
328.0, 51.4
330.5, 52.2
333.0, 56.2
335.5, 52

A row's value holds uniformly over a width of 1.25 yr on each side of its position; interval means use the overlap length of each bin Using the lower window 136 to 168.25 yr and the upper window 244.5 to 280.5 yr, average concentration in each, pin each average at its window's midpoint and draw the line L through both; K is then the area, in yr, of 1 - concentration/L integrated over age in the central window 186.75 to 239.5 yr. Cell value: 9.1 yr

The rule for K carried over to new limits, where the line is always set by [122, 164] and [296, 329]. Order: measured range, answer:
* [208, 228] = 3.5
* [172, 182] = 2.8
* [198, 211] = 1.9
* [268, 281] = 0.6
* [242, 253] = 0.1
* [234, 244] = 0.0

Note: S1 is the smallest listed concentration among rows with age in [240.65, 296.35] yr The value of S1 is 46.8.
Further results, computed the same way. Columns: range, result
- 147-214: 27.7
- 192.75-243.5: 29.5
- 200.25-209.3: 43.5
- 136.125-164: 48.4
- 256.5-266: 49.5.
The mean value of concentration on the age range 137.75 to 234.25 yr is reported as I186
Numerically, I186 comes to 43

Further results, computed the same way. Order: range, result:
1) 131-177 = 47.4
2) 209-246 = 46.2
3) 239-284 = 50.7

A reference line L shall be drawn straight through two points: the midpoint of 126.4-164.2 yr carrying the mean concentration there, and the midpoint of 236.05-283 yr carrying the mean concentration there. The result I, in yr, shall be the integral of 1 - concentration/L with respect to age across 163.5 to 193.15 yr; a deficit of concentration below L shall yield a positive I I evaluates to 7.3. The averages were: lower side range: 49.9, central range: 37.8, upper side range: 50.7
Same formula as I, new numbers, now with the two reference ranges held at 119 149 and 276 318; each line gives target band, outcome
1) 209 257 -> 3.2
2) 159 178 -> 2.6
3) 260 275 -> 0.3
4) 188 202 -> 4.6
